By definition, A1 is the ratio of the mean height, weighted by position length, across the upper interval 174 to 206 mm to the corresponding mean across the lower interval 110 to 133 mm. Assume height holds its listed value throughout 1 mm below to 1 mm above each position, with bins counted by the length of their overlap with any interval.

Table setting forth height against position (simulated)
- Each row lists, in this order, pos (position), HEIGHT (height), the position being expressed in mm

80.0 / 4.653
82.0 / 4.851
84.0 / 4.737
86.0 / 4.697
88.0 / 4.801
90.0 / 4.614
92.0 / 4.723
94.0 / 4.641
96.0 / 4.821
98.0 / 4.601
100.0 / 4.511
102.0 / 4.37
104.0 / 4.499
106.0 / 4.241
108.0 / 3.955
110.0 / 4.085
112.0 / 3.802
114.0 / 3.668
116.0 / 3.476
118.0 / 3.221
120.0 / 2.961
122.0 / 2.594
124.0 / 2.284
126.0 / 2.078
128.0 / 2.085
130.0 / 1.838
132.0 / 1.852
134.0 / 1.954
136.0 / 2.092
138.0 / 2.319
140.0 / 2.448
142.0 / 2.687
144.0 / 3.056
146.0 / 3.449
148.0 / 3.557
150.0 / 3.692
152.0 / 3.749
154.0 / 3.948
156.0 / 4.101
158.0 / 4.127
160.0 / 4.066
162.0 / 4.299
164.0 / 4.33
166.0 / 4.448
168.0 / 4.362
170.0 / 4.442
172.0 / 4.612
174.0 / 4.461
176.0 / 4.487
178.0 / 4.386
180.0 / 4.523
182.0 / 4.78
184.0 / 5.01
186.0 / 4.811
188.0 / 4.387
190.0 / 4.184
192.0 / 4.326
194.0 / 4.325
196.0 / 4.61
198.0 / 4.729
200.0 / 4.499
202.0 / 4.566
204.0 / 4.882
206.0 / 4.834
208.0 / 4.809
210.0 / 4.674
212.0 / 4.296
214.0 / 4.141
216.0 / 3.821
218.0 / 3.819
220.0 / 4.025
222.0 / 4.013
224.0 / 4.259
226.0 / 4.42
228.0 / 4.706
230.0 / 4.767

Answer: 1.65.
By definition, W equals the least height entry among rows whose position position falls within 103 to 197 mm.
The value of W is 1.838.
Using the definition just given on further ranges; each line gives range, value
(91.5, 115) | 3.668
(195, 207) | 4.499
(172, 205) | 4.184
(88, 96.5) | 4.614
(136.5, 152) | 2.319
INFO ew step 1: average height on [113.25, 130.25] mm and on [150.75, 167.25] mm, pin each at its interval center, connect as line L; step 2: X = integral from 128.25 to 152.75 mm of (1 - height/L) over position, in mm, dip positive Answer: 5.50 mm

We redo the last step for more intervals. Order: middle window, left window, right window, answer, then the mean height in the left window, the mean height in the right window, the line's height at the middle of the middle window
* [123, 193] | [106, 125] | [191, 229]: 4.6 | 3.39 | 4.41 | 3.85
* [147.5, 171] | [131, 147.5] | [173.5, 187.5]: -3.8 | 2.51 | 4.63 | 3.54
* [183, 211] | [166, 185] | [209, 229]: -1.5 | 4.56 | 4.22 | 4.39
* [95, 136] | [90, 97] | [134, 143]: 3.7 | 4.71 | 2.34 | 3.55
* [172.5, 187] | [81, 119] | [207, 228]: -1.2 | 4.33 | 4.25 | 4.28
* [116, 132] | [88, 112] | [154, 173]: 7.0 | 4.45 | 4.29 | 4.39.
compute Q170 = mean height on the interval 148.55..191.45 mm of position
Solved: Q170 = 4.33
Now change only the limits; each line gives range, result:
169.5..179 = 4.48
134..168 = 3.5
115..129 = 2.67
